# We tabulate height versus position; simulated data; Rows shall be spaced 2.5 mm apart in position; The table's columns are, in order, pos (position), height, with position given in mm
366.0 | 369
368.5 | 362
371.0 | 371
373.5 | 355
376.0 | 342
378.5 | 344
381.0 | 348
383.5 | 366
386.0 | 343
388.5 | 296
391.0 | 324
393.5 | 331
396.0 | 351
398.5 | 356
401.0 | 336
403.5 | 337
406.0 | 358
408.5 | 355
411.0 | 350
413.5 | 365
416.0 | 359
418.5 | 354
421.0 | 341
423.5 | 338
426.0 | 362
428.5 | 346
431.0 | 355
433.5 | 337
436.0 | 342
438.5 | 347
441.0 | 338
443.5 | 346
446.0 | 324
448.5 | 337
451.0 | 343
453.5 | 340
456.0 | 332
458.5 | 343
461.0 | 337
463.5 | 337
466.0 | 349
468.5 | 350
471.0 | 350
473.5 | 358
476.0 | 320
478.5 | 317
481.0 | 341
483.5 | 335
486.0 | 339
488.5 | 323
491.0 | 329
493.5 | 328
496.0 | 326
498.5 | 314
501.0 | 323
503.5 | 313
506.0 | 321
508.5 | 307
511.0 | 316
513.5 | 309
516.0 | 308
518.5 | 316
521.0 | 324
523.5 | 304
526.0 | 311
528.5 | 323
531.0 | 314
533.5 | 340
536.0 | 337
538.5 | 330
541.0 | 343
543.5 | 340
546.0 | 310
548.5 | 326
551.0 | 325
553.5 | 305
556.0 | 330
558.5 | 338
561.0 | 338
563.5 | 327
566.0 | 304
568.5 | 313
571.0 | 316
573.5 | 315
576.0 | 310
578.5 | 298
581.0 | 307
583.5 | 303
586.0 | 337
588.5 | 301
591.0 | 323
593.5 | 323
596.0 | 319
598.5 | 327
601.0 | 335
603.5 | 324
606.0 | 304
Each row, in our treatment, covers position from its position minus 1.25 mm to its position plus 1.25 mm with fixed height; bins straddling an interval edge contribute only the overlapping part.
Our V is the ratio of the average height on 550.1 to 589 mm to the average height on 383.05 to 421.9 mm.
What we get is 0.92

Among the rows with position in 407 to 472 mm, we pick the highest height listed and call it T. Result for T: 365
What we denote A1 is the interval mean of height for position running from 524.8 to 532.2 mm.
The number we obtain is 316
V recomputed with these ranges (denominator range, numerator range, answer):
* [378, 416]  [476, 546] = 0.94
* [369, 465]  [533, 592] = 0.93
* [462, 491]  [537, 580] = 0.95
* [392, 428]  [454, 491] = 0.97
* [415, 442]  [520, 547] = 0.94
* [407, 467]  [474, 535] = 0.93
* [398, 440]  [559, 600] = 0.91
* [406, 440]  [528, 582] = 0.92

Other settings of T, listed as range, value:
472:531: 358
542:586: 340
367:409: 371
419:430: 362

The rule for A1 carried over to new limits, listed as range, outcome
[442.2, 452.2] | 337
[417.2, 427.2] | 349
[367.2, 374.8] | 363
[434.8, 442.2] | 342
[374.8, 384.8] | 350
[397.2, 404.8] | 343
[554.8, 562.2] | 335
